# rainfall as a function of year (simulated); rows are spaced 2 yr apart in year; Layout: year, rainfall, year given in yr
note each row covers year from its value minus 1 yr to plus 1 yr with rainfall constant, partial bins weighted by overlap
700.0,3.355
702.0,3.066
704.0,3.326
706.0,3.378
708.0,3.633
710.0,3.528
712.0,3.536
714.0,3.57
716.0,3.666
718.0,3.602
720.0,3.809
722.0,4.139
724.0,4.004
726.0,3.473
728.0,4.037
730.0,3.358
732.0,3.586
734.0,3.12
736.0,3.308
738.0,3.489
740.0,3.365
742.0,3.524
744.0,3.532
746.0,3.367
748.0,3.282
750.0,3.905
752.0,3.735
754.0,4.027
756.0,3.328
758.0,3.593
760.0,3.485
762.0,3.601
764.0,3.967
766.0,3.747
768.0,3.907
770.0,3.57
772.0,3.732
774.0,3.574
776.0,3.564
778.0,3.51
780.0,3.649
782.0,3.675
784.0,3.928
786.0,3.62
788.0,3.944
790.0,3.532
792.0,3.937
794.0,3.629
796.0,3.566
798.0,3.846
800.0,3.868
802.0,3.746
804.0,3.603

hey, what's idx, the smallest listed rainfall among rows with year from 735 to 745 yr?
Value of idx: 3.308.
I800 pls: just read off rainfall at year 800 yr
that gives 3.868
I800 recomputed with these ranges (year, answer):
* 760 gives 3.485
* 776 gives 3.564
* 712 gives 3.536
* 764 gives 3.967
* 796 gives 3.566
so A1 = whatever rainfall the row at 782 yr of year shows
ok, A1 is 3.675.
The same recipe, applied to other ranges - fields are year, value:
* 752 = 3.735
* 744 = 3.532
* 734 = 3.12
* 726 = 3.473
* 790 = 3.532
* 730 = 3.358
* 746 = 3.367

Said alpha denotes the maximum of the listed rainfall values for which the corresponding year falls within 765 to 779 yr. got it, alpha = 3.907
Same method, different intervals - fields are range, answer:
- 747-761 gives 4.027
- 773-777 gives 3.574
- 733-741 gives 3.489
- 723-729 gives 4.037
